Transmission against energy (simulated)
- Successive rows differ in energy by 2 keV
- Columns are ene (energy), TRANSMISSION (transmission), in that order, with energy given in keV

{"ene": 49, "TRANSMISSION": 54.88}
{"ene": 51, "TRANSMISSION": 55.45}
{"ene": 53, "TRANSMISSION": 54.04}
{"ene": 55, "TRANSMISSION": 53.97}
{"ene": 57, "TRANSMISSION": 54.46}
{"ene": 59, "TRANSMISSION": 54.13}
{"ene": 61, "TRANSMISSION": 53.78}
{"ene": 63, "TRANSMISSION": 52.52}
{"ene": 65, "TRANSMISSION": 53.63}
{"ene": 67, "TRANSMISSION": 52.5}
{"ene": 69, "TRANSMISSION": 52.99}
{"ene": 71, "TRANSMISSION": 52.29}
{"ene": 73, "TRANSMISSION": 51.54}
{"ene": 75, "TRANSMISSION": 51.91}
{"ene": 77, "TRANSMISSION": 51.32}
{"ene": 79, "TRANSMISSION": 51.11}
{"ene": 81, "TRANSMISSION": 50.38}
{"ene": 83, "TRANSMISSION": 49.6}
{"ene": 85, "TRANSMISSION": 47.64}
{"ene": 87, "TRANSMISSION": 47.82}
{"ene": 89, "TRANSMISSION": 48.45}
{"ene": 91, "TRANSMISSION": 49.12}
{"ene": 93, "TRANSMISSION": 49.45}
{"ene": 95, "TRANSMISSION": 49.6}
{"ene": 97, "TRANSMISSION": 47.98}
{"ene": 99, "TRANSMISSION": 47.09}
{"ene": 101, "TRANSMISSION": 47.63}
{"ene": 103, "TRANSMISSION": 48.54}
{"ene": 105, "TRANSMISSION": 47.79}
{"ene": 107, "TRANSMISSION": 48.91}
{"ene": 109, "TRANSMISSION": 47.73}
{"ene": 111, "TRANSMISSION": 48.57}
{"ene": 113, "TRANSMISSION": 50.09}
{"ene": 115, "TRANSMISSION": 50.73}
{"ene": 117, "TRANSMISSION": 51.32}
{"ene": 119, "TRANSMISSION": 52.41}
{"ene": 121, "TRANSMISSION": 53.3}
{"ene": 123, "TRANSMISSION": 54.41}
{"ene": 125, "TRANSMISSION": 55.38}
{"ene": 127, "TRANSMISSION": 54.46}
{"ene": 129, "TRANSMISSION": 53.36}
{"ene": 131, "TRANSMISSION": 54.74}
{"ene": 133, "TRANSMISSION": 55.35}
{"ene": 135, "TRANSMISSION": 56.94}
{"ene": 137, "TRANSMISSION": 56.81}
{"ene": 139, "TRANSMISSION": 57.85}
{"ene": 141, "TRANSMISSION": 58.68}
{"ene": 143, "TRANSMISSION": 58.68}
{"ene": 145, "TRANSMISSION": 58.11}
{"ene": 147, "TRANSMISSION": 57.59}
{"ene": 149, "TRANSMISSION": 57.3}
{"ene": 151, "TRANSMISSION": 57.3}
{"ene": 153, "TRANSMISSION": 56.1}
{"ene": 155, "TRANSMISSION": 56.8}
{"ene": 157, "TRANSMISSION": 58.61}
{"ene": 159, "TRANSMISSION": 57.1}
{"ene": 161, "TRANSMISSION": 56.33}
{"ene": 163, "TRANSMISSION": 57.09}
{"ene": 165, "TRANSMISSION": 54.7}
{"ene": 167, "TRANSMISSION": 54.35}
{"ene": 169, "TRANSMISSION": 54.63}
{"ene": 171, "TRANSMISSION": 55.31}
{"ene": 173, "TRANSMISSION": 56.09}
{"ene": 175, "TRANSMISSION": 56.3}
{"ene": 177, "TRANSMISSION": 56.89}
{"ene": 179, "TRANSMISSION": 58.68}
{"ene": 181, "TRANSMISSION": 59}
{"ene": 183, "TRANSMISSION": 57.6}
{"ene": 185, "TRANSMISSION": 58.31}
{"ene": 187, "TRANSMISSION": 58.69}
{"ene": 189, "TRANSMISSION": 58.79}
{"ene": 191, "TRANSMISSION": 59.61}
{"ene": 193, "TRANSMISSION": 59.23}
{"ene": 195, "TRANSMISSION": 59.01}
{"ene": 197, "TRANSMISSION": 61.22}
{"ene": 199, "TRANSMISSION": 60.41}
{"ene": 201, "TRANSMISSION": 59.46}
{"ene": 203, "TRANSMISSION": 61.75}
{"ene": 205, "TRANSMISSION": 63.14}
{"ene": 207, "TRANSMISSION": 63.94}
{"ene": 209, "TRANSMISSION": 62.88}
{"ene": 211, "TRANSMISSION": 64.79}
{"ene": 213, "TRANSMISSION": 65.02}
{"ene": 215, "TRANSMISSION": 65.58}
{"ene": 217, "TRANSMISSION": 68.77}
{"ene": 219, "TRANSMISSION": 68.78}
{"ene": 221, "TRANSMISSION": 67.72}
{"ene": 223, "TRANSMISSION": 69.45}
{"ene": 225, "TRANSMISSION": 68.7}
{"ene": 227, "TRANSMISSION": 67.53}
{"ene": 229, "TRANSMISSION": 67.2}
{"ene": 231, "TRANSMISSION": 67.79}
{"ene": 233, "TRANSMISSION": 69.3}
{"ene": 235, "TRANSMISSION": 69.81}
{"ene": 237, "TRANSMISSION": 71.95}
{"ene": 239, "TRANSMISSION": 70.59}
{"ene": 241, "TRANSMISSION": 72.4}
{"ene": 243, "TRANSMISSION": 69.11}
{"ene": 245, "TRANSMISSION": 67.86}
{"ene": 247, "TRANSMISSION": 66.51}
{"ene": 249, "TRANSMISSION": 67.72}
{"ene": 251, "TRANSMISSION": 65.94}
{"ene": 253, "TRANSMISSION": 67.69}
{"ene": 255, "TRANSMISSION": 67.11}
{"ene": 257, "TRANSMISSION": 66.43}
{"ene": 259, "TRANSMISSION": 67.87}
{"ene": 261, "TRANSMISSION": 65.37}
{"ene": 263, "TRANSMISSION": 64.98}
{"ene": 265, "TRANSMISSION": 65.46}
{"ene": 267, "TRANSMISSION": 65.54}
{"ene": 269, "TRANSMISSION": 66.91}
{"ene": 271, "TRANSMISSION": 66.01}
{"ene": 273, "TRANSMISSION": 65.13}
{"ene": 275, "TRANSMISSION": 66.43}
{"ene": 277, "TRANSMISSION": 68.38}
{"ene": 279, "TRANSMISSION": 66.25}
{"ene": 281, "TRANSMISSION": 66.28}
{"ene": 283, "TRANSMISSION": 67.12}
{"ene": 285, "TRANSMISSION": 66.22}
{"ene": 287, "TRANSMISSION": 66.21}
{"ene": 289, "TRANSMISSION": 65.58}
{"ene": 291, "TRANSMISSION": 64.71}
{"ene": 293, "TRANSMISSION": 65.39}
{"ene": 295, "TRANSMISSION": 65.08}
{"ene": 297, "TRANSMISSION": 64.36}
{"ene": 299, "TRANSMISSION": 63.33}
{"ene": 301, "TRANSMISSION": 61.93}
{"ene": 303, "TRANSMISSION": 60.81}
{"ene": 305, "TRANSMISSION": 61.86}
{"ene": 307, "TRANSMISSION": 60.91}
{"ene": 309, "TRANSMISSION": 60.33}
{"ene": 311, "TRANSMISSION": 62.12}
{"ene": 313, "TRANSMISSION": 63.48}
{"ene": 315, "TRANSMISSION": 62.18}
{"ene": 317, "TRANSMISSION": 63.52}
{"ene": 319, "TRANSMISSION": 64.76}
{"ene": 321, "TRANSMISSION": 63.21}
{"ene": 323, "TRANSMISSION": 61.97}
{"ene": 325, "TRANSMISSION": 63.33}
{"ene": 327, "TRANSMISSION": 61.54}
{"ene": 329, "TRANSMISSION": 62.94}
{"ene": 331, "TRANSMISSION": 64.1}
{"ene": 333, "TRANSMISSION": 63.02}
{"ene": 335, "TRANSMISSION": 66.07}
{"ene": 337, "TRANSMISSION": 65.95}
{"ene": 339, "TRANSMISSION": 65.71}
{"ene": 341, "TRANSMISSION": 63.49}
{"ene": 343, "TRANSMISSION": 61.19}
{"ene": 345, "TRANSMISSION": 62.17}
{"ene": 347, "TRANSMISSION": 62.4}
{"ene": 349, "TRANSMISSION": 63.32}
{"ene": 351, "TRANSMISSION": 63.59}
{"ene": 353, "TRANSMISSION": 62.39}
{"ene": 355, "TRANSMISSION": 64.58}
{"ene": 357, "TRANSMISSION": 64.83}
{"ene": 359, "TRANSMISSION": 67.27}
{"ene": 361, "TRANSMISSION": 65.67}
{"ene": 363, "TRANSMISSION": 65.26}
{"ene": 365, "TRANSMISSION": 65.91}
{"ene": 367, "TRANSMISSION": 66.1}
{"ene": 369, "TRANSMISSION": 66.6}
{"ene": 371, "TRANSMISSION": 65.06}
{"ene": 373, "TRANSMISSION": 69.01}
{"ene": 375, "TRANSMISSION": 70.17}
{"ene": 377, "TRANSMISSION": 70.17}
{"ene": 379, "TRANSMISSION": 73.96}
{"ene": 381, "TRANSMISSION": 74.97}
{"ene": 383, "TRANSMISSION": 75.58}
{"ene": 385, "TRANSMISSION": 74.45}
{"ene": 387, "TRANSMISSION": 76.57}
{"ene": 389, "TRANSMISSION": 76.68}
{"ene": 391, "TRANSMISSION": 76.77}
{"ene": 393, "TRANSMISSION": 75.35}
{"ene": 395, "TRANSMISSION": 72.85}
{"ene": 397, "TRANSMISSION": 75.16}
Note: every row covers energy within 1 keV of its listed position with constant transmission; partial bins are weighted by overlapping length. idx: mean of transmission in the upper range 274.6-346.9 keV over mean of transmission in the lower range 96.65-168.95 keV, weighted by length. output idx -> 1.18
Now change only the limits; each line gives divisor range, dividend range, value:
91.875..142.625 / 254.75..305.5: 1.26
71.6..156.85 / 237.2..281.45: 1.28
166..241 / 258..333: 1.02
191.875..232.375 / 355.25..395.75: 1.09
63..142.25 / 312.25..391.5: 1.29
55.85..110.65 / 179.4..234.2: 1.26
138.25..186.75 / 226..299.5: 1.17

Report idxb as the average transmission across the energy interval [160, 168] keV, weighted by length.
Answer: 55.6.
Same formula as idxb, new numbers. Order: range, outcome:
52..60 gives 54.1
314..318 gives 62.9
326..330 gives 62.2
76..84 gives 50.6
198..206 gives 61.2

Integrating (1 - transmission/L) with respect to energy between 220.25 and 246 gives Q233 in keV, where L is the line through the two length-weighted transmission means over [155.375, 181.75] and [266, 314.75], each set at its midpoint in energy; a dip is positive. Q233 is -3.6 keV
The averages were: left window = 56.5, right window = 64.6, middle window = 69.2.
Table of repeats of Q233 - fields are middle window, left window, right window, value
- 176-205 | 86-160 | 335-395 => -1.0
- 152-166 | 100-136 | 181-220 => 0.0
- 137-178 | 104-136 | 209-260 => 0.4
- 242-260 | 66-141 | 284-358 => -2.4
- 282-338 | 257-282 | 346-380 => 2.2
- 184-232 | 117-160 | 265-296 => -2.1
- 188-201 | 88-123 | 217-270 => 0.4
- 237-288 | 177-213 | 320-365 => -4.2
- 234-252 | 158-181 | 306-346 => -2.9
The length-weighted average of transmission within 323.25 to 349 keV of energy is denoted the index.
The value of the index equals 63.4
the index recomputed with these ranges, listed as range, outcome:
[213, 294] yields 67.3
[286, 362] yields 63.6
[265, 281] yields 66.3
